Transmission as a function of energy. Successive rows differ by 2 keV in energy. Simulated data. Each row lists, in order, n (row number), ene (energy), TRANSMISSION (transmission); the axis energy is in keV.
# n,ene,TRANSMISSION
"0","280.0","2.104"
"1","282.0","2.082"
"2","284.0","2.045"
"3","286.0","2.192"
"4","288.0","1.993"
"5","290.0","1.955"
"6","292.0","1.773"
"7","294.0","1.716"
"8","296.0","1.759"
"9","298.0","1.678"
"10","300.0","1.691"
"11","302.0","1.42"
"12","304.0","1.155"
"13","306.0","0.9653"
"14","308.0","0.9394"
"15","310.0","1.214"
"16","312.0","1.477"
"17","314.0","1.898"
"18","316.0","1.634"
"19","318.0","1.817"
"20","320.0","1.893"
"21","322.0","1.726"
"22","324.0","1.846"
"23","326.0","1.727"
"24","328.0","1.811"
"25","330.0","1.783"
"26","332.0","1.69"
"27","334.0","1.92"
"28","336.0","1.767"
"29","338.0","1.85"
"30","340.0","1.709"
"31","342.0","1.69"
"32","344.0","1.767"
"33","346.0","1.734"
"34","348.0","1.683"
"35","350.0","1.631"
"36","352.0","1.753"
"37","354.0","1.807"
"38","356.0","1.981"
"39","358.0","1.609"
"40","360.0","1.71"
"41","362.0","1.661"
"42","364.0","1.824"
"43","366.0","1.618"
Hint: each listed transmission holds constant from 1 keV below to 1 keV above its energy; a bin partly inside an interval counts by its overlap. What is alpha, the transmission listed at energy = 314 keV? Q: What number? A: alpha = 1.898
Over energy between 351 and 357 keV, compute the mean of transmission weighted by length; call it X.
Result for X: 1.85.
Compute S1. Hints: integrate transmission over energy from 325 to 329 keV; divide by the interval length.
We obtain 1.77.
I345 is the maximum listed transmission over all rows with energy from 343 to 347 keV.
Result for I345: 1.767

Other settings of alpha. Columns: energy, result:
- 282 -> 2.082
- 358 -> 1.609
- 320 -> 1.893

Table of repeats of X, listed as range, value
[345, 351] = 1.68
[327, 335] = 1.8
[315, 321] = 1.78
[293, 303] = 1.65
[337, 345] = 1.75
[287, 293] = 1.91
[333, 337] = 1.84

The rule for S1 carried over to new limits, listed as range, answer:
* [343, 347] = 1.75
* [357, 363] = 1.66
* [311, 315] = 1.69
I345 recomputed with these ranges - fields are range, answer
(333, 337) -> 1.92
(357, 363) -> 1.71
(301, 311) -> 1.42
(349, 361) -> 1.981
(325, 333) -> 1.811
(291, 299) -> 1.773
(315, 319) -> 1.817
